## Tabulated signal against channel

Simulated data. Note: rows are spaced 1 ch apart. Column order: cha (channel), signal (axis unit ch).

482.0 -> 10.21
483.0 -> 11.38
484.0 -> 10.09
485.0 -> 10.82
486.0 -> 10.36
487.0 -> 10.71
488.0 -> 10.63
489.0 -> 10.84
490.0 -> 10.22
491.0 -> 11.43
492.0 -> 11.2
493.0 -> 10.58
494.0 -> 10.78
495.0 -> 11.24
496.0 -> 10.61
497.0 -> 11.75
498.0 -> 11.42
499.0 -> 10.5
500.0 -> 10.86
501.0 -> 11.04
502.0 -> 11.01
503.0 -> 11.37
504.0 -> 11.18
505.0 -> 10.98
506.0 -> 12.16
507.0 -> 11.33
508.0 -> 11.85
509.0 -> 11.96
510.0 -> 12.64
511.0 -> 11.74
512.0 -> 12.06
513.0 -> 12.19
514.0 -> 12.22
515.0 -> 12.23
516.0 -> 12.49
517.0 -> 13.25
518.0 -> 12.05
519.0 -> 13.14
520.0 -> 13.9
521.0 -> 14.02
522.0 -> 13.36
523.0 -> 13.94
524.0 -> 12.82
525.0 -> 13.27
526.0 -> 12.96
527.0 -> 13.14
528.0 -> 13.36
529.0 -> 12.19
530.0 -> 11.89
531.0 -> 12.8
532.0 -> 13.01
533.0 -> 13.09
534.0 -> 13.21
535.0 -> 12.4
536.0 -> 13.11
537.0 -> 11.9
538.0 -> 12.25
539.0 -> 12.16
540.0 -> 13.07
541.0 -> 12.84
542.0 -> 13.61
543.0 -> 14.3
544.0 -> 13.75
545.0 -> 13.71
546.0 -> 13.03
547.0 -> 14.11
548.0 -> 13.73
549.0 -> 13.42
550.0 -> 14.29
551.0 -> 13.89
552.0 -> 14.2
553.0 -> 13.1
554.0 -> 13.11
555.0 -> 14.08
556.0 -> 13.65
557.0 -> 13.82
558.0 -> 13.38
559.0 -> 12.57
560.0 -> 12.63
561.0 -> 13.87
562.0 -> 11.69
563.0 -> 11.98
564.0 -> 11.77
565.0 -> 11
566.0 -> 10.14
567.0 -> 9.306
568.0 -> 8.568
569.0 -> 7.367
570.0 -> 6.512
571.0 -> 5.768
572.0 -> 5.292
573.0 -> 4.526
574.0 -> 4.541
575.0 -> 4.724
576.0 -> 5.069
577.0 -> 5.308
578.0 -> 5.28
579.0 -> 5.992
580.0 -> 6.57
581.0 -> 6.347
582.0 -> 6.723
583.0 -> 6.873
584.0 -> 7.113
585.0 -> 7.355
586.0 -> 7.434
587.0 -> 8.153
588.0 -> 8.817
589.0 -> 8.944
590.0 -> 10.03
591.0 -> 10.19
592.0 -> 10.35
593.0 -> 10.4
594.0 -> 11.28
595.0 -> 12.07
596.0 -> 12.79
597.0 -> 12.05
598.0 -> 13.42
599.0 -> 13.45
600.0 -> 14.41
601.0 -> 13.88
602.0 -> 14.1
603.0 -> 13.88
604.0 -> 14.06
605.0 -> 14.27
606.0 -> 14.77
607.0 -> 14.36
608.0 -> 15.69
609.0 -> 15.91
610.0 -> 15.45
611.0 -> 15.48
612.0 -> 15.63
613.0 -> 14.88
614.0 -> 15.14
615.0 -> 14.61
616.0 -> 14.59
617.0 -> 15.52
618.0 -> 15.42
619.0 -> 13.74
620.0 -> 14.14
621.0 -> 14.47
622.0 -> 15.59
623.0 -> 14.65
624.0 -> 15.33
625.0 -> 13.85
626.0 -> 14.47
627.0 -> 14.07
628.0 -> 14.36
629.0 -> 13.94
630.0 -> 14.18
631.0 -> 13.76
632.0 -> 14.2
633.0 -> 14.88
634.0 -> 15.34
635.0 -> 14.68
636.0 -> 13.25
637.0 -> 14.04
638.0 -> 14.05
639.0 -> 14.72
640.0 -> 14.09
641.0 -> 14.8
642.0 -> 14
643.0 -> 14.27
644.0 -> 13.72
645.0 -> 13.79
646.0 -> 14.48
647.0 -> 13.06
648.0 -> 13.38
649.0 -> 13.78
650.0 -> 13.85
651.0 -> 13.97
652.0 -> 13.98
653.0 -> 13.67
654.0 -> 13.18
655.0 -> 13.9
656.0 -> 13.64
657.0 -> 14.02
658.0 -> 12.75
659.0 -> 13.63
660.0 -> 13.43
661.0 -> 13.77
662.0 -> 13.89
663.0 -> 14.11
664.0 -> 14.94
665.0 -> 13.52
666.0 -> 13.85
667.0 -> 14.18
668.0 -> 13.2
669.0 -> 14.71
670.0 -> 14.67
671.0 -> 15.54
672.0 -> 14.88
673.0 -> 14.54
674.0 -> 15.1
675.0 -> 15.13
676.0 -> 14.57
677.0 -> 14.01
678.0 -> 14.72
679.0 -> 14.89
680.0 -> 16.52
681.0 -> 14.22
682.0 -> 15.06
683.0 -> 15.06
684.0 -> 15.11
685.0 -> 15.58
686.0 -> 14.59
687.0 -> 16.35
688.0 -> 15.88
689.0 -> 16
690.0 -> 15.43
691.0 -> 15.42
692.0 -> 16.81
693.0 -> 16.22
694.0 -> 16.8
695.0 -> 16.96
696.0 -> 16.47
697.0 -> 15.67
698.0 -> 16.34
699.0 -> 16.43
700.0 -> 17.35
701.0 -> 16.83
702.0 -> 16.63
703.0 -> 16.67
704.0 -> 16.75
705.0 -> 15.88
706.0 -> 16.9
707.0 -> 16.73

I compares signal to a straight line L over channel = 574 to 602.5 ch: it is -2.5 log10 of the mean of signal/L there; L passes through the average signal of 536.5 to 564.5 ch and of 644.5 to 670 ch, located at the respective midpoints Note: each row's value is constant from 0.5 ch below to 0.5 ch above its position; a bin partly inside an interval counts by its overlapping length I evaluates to 0.415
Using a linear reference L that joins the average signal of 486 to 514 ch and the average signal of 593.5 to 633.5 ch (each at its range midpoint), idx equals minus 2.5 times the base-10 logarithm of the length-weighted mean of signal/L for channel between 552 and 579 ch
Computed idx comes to 0.33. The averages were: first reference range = 11.3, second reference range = 14.3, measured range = 9.6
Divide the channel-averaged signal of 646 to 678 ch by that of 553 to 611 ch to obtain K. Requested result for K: 1.34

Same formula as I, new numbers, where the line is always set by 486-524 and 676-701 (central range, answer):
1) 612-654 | 0.016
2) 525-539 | -0.033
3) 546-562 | -0.058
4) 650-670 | 0.097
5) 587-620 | 0.045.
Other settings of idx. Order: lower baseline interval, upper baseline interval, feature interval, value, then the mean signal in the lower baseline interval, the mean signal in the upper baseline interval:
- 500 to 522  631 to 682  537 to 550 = -0.06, 12.1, 14.2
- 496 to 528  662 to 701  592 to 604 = 0.08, 12.2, 15.3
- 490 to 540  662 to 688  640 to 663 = 0.05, 12.2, 14.8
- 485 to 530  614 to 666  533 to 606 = 0.18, 11.9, 14.2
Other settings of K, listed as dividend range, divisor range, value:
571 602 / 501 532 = 0.70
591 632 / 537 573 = 1.18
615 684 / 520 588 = 1.30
